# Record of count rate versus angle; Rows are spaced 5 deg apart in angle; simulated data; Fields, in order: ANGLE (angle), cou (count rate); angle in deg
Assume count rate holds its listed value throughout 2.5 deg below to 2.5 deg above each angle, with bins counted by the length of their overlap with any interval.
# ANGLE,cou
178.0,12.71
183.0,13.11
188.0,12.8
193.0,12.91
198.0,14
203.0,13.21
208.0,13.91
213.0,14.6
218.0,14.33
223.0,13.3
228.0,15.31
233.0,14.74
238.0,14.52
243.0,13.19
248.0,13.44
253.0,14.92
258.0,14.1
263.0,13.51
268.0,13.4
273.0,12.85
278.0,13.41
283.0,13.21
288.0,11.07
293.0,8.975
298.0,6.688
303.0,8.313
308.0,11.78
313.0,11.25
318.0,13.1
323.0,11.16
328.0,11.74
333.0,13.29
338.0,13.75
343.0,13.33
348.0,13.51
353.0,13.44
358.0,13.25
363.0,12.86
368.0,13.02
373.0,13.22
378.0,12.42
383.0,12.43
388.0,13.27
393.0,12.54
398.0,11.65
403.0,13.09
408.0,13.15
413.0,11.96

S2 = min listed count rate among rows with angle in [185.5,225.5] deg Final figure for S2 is 12.8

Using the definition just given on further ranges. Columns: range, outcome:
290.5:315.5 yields 6.688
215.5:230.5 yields 13.3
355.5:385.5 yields 12.42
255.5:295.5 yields 8.975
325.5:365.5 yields 11.74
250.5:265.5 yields 13.51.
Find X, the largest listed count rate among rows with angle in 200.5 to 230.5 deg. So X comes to 15.31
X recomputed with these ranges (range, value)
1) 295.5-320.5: 13.1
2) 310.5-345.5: 13.75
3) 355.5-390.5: 13.27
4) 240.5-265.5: 14.92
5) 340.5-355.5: 13.51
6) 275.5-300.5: 13.41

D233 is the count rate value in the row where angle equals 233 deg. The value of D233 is 14.74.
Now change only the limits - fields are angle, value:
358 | 13.25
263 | 13.51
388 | 13.27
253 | 14.92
